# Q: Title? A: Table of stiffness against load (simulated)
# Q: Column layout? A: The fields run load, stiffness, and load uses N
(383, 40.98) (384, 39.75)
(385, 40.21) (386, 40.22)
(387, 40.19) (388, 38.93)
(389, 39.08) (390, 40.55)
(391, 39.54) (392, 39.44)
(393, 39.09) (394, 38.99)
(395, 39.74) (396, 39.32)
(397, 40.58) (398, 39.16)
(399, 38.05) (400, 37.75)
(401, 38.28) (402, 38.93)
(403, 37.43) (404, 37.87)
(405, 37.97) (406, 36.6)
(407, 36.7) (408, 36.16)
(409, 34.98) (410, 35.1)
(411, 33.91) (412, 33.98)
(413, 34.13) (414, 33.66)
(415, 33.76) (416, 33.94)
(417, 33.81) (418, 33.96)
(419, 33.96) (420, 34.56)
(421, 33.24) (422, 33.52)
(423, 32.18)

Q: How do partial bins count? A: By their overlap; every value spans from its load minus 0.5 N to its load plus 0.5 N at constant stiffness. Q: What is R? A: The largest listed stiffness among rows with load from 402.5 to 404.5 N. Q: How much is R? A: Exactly 37.87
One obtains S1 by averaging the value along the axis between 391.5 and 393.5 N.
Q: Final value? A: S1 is 39.3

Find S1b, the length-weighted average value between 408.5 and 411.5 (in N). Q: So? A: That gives 34.7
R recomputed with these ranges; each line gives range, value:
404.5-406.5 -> 37.97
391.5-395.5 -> 39.74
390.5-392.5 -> 39.54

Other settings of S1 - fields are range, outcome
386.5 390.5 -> 39.7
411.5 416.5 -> 33.9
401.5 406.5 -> 37.8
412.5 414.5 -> 33.9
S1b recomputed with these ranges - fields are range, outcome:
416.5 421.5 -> 33.9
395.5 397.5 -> 40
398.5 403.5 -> 38.1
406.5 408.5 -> 36.4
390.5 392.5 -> 39.5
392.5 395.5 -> 39.3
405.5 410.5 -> 35.9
